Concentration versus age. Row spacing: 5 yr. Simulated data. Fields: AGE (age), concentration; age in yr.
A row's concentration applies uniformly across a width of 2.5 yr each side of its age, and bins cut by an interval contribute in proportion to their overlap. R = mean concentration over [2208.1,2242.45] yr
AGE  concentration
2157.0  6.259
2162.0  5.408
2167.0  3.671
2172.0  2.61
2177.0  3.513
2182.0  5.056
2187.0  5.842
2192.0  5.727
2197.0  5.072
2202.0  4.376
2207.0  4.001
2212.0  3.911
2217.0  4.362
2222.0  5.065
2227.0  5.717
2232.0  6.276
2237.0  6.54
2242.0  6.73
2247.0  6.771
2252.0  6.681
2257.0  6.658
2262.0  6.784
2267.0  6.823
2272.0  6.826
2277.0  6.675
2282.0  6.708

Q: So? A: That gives 5.38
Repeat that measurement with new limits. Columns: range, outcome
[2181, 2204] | 5.24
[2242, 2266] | 6.73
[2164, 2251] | 5.05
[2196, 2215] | 4.28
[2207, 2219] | 4.1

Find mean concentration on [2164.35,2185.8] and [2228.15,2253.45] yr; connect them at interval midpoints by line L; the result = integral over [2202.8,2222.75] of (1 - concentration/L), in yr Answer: 4.2 yr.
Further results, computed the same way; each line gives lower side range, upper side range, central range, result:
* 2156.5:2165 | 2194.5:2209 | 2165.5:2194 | 3.54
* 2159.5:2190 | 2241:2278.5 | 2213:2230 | 2.11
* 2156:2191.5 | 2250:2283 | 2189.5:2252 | 3.13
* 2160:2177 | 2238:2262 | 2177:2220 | 0.65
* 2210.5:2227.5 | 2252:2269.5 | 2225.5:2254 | -3.84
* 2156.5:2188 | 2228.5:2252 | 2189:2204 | 0.24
